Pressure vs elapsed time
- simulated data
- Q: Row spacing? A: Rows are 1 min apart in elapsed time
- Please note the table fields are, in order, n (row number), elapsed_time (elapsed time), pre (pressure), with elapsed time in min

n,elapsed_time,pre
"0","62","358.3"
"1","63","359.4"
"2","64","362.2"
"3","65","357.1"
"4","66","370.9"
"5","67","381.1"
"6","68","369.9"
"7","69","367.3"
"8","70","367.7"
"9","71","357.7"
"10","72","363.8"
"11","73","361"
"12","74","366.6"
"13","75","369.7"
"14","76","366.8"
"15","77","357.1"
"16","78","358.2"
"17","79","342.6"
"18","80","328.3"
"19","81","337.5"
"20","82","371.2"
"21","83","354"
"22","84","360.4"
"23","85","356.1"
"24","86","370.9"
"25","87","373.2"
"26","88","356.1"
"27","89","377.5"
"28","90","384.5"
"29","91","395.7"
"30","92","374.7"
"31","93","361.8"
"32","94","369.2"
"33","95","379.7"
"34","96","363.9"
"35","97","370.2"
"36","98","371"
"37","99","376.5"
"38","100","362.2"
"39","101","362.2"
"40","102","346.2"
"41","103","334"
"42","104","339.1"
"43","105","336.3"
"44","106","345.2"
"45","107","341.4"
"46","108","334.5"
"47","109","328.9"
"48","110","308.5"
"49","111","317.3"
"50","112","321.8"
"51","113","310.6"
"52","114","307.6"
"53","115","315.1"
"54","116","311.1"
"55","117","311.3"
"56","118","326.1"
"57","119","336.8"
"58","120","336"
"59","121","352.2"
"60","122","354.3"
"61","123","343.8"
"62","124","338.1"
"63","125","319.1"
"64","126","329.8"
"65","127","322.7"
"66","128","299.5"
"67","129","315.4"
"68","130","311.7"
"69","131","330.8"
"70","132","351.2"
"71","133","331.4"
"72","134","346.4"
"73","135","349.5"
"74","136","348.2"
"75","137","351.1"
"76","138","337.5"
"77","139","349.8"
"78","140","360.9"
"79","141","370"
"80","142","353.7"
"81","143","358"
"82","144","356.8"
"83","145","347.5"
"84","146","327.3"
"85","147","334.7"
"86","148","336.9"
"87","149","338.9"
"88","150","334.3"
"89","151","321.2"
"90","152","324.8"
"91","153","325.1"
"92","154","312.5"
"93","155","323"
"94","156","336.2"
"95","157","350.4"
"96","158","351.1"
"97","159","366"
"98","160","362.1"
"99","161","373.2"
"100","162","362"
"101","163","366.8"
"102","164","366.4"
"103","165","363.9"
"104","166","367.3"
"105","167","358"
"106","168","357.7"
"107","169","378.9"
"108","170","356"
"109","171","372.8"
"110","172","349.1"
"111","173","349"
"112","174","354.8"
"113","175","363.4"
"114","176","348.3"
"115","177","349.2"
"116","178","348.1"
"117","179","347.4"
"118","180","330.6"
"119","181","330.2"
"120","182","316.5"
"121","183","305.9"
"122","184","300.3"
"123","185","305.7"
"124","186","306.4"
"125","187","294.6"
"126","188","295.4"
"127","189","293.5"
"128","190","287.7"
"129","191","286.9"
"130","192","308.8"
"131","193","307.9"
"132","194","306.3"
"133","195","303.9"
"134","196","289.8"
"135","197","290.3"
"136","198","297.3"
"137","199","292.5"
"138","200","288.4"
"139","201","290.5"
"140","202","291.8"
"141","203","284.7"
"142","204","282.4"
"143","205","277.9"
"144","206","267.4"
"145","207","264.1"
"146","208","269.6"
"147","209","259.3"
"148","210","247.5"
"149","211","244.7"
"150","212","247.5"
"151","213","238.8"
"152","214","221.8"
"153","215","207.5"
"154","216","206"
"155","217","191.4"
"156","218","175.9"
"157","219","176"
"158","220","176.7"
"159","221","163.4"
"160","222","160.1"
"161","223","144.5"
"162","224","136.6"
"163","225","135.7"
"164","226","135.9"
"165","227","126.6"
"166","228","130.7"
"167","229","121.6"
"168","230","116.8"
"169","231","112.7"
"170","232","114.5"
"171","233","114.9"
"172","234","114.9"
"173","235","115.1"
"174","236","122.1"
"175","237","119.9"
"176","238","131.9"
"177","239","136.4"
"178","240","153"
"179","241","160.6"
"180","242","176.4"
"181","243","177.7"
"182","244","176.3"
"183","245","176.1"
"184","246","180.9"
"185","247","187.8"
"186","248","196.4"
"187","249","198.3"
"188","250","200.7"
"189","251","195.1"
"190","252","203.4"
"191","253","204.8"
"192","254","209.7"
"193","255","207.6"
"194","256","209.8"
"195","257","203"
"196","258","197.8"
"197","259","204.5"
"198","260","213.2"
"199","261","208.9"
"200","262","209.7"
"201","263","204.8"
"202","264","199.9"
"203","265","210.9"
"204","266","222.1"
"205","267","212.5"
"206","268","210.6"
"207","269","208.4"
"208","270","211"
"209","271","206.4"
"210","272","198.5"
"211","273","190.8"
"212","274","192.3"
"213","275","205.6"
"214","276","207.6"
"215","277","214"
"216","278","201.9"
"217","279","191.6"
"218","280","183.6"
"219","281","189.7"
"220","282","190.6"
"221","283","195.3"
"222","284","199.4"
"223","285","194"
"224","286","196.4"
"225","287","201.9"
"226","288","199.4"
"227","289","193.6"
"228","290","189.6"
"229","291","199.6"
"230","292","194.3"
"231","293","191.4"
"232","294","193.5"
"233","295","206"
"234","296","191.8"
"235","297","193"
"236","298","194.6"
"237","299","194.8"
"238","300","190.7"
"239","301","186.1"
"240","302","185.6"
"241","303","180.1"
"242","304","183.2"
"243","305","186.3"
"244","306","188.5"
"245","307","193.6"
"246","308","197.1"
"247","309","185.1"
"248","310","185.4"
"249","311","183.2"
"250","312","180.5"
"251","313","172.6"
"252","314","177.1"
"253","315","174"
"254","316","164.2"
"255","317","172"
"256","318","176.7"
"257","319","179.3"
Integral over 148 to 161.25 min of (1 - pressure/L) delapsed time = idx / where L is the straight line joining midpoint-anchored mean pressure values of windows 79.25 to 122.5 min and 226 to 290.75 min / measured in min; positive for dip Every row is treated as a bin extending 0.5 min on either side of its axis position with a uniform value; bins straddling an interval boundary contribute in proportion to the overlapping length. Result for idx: -2.2 min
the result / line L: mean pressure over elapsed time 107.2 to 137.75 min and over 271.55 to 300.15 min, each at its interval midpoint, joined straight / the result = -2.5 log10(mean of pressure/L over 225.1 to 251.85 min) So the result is 0.48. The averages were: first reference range 329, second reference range 196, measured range 150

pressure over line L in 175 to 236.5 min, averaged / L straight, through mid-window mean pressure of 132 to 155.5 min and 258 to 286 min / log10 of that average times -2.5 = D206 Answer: 0.16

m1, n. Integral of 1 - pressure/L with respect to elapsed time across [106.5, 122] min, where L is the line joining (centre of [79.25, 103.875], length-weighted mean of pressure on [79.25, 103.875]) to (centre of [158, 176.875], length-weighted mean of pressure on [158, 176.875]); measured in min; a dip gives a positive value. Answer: 1.6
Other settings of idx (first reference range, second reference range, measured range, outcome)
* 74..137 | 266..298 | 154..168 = -2.6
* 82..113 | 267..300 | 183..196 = -1.0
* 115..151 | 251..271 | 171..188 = -2.4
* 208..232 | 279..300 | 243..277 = -2.6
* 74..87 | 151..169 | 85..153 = 2.1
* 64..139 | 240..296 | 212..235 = 7.9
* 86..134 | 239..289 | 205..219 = 0.8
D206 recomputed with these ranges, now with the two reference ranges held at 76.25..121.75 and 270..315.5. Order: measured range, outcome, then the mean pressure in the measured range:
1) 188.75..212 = -0.06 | 283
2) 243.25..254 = 0.18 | 192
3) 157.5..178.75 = -0.22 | 360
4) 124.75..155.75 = -0.07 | 336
